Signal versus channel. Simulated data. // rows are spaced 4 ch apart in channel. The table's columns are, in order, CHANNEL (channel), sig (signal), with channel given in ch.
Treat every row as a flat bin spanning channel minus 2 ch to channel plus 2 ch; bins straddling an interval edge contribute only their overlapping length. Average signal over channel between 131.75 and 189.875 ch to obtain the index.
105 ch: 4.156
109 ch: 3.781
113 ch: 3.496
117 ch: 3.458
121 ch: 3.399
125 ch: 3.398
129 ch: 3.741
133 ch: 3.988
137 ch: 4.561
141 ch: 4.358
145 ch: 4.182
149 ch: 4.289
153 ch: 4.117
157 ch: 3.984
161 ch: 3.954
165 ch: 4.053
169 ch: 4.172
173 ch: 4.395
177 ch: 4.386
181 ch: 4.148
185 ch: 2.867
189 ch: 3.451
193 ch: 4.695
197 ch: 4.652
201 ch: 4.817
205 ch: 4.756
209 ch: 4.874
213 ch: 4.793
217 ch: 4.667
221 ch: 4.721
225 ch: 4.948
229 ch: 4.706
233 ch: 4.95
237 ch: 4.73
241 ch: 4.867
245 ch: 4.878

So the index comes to 4.07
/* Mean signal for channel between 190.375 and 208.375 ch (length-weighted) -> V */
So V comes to 4.7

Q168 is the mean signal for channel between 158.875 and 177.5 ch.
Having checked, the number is 4.17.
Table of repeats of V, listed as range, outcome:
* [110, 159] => 3.91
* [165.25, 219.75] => 4.35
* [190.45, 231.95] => 4.75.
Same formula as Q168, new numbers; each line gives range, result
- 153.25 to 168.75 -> 4.03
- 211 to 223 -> 4.73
